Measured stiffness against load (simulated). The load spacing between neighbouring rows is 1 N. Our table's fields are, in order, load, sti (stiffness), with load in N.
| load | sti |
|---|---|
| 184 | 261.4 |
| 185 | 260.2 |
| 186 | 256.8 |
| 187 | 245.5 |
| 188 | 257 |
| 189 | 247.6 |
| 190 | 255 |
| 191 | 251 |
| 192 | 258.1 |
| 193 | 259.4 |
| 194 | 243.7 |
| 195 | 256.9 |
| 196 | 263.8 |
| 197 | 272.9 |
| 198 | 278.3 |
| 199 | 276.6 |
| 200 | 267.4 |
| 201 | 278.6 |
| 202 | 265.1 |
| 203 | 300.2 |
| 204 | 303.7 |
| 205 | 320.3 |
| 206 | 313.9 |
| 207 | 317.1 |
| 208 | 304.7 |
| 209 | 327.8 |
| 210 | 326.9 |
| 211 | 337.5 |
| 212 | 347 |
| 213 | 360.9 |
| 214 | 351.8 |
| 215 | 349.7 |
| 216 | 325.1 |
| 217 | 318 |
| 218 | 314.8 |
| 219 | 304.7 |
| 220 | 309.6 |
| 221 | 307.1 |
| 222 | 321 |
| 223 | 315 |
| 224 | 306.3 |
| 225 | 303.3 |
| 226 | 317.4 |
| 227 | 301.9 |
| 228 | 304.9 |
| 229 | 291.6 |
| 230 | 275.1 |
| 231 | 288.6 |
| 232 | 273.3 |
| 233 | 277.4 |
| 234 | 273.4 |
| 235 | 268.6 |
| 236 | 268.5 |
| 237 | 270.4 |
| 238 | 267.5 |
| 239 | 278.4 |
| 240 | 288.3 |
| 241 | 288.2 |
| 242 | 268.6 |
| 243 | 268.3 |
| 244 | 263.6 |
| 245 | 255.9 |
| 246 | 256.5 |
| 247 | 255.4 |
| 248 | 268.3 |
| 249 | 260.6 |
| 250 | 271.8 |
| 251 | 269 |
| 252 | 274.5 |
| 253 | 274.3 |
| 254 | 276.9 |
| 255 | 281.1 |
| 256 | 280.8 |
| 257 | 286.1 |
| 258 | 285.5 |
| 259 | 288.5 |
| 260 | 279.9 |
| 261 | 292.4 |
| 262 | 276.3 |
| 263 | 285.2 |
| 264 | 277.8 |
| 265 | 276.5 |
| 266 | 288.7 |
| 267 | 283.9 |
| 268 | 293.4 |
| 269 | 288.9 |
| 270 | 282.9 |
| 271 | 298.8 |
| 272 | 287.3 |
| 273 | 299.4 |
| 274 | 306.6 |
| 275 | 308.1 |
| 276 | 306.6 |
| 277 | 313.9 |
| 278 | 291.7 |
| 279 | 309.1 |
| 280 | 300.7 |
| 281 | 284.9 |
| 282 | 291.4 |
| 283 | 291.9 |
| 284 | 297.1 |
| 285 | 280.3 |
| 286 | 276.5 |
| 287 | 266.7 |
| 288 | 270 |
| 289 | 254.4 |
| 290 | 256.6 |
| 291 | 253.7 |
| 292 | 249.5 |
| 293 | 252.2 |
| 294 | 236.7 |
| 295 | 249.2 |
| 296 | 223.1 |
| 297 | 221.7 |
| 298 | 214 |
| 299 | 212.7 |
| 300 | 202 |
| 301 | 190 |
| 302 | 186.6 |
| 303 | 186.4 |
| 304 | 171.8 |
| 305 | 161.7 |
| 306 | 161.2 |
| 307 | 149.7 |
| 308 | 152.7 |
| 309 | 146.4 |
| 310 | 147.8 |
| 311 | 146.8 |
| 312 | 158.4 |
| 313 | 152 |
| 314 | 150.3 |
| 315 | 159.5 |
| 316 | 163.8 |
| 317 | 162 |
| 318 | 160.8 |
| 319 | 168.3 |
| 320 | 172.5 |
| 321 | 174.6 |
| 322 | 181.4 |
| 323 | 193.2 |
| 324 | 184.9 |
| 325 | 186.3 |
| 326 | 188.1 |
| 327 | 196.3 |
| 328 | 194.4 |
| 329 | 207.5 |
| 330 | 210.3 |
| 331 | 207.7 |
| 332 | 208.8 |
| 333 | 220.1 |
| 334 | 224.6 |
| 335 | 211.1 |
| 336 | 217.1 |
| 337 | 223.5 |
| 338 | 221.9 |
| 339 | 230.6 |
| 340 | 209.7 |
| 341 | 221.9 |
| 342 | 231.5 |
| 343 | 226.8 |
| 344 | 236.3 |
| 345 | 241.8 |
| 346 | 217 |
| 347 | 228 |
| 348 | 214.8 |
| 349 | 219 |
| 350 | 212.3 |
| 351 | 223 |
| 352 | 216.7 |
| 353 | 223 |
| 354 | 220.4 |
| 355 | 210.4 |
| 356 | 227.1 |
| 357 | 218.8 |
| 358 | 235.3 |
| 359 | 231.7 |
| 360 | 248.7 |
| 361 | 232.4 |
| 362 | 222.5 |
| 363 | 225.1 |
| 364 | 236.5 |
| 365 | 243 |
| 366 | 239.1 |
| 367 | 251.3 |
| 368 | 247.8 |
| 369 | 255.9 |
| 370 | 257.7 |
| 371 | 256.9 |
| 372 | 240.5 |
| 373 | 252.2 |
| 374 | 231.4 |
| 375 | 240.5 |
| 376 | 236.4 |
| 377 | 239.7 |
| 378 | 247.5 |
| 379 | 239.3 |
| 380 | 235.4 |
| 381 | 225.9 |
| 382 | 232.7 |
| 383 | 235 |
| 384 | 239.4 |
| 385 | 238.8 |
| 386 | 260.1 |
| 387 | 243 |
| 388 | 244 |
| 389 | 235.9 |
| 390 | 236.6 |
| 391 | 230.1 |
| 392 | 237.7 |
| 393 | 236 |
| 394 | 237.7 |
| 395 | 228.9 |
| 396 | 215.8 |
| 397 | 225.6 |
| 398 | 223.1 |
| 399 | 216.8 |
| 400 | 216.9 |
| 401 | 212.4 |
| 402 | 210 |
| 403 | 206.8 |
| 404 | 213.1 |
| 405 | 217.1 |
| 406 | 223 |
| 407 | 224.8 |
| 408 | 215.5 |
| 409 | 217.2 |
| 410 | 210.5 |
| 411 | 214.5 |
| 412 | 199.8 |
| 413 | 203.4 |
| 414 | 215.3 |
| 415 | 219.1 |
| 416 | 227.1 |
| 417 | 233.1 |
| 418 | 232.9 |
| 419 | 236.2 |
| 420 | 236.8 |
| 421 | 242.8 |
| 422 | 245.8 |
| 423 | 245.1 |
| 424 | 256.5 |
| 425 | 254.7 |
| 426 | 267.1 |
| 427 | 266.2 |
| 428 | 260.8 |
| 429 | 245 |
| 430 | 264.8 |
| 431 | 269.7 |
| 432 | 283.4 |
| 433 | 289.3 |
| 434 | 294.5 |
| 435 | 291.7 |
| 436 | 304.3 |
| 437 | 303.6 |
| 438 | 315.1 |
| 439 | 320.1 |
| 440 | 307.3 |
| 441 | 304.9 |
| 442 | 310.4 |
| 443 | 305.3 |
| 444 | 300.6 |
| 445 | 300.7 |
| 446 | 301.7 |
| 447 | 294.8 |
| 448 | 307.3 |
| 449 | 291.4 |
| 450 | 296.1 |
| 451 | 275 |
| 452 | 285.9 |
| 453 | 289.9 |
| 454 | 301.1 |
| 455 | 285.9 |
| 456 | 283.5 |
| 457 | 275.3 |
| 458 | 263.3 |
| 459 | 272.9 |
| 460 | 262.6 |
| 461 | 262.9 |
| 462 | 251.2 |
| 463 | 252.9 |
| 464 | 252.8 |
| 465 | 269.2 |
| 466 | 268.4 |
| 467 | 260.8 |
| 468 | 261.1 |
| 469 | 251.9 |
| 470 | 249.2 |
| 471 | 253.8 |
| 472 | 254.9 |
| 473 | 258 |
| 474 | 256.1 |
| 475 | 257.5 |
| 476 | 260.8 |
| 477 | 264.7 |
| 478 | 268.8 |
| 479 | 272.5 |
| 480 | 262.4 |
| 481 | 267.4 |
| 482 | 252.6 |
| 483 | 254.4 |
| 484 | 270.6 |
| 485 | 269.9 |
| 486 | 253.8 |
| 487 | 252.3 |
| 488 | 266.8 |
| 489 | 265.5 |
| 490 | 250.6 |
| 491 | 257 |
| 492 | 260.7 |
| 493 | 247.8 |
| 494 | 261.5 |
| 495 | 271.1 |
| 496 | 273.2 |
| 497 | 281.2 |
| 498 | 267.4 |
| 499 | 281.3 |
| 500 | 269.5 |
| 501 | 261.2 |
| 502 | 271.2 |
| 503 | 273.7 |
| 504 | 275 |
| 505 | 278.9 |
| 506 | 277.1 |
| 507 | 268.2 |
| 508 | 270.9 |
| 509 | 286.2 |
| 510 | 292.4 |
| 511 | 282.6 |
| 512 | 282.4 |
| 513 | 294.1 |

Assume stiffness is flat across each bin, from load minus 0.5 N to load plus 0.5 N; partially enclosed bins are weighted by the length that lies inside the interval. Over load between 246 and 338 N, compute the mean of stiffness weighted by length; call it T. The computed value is 236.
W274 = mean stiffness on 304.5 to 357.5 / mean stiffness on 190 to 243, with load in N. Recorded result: 0.7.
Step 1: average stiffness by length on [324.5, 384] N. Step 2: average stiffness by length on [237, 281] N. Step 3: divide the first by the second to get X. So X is 0.8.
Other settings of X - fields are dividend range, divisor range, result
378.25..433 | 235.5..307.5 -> 0.89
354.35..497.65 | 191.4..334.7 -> 0.98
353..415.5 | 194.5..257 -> 0.79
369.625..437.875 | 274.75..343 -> 1.11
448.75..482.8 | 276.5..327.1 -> 1.25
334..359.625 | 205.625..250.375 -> 0.75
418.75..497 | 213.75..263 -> 0.95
